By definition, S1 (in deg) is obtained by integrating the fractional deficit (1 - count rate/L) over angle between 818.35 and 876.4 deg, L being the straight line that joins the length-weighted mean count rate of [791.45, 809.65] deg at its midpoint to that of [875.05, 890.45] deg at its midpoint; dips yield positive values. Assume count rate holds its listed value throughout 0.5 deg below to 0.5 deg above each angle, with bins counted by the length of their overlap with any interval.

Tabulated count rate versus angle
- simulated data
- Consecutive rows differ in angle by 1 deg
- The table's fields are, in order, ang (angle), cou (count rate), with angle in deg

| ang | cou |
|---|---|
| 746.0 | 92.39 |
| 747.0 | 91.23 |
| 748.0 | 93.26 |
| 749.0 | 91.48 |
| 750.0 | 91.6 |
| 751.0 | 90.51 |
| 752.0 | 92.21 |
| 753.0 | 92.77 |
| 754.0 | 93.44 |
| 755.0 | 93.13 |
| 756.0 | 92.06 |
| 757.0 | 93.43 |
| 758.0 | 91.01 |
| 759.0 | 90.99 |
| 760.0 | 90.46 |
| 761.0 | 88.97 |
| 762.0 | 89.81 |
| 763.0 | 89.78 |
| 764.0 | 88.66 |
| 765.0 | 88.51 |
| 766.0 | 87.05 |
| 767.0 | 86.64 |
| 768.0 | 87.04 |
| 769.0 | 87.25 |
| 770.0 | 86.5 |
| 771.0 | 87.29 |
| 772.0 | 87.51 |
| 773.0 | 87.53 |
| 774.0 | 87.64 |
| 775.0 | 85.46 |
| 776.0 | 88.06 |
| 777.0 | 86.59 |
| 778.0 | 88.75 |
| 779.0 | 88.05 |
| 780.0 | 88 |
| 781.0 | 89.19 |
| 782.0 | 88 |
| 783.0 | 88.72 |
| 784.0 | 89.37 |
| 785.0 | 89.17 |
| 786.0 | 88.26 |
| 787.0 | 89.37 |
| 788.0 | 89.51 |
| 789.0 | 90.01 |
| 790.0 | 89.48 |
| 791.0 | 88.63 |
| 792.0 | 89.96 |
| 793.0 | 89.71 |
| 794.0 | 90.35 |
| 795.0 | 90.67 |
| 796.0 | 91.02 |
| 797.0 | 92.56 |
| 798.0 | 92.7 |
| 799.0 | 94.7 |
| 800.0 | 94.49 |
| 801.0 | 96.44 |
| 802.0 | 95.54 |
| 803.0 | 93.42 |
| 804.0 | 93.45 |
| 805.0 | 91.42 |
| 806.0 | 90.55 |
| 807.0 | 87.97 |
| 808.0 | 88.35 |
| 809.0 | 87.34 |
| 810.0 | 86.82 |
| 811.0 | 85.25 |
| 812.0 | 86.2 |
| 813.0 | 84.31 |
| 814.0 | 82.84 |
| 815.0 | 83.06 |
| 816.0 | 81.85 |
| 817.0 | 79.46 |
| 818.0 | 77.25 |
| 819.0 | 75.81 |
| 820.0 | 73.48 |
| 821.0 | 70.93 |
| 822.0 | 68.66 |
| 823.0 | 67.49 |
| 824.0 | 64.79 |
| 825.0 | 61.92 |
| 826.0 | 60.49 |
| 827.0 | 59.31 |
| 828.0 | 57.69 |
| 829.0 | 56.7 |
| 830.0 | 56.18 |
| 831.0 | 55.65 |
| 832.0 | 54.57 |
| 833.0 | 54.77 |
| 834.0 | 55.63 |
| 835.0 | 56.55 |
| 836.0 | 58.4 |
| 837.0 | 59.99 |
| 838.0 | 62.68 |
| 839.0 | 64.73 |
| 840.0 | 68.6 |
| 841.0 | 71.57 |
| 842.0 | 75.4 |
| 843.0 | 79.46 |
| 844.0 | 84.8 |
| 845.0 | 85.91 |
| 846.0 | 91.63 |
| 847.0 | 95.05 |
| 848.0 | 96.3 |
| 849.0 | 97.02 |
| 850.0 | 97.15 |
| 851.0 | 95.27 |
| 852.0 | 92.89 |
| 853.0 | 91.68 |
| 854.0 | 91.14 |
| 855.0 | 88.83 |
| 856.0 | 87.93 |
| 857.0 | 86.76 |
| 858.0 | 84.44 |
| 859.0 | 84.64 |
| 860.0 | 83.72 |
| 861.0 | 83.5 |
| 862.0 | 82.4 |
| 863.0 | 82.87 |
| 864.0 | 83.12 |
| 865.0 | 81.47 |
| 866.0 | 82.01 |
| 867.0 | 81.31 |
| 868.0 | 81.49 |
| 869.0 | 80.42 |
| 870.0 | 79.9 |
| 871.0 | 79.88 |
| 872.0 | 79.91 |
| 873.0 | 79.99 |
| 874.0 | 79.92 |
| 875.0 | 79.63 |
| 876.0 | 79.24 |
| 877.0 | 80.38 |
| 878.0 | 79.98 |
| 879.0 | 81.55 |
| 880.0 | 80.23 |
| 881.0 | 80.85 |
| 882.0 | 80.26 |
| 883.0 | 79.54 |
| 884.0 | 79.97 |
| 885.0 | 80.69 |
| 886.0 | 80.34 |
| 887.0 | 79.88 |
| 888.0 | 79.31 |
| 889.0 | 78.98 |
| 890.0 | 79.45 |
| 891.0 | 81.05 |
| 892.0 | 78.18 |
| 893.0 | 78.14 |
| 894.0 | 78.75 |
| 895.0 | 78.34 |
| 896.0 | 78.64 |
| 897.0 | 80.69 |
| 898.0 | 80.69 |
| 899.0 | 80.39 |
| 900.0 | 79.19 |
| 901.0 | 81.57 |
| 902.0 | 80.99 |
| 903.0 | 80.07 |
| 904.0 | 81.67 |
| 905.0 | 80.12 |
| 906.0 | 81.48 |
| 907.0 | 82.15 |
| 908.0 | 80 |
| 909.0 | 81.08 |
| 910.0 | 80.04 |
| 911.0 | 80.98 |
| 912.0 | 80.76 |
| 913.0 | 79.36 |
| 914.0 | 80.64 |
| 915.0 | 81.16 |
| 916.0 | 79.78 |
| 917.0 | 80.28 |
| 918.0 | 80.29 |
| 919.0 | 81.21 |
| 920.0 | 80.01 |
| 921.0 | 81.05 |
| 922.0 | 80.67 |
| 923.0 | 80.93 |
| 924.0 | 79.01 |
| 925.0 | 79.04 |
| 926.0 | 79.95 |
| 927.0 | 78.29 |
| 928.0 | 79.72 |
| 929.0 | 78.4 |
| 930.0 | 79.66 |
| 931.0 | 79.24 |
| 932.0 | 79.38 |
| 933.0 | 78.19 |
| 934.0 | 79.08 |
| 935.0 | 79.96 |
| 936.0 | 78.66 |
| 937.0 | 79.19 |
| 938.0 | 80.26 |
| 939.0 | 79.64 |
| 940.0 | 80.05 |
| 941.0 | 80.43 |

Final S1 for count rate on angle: 5.8 deg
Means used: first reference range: 91.7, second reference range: 80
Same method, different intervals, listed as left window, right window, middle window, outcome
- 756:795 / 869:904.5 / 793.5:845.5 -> 5.4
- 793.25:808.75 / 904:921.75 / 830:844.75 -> 4.0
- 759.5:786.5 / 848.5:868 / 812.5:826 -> 2.1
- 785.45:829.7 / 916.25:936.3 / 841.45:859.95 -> -1.7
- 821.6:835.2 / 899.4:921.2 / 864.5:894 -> -3.1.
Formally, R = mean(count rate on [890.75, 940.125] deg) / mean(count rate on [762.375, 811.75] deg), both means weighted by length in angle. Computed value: 0.9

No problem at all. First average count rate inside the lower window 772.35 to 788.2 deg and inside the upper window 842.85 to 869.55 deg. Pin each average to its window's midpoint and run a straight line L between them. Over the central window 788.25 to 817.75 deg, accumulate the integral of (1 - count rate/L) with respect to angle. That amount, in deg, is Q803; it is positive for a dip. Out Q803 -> -0.4 deg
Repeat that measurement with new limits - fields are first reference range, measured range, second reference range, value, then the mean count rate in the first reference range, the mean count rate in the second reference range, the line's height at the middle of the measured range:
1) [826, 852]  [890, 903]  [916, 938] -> -0.5 deg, 71.8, 79.6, 76.9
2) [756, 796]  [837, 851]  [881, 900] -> 0.2 deg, 88.8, 79.6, 83.4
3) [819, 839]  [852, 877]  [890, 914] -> -4.6 deg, 61.3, 80.2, 70.5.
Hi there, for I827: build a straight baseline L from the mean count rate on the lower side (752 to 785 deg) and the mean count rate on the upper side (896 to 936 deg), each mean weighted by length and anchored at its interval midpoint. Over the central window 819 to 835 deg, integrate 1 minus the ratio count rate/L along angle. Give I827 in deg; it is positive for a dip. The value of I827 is 4.49 deg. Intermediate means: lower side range 89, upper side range 80.1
